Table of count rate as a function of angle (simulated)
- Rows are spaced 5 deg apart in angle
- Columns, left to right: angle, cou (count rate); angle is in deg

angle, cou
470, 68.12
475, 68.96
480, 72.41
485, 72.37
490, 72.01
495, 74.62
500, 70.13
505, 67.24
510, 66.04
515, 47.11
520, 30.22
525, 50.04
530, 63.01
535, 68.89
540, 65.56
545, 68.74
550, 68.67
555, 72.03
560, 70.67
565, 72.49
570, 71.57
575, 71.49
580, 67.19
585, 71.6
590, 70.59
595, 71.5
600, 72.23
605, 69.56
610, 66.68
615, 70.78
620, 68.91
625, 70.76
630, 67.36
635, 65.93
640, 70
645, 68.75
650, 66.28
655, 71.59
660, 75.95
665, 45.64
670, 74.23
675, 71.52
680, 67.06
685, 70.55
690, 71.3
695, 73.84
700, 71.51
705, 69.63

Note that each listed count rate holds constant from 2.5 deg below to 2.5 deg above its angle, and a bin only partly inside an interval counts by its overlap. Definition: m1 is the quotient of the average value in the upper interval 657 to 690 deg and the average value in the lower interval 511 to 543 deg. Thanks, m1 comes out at 1.24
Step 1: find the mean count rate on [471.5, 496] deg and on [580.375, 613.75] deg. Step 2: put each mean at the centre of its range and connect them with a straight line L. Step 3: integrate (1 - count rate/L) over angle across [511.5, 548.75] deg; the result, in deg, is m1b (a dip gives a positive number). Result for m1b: 7.4 deg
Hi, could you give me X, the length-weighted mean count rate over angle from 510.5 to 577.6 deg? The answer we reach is 63.2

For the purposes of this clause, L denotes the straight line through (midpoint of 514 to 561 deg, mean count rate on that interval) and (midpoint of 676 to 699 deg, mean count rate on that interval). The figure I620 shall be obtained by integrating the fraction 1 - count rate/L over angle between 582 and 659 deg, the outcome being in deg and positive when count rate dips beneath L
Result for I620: -4.0 deg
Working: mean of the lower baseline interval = 60.6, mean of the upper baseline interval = 70.8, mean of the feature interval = 69.6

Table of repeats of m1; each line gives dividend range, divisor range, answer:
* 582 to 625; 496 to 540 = 1.19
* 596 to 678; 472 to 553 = 1.07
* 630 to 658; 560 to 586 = 0.97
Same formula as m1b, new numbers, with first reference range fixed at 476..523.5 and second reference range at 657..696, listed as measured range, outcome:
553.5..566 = -1.2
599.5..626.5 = -1.2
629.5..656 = -0.2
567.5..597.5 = -2.2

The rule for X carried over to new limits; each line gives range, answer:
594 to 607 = 71.1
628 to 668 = 66.5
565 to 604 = 70.9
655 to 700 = 69.1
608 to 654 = 68.5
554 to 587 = 71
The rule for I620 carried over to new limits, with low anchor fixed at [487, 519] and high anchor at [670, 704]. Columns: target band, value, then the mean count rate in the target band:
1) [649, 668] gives 1.4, 65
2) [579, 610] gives -1.1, 70.3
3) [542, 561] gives -1.0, 69.9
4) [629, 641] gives 0.3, 67.5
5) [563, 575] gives -0.9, 71.9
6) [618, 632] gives 0.0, 69.1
